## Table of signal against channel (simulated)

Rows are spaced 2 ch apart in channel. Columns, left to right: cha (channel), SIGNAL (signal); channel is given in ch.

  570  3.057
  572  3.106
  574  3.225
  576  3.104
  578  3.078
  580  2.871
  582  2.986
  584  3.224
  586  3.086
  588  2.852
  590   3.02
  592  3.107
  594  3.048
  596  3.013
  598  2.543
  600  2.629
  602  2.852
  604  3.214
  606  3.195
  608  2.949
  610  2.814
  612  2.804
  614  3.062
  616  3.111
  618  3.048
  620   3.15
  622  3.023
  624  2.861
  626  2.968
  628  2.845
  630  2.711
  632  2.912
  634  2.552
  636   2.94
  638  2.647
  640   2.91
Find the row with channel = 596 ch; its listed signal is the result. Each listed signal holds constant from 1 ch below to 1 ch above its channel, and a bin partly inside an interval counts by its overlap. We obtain 3.013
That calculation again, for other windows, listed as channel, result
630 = 2.711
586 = 3.086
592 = 3.107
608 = 2.949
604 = 3.214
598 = 2.543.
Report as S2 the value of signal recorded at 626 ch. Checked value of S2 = 2.968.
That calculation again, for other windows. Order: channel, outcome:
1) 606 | 3.195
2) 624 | 2.861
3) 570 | 3.057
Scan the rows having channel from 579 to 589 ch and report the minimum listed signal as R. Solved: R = 2.852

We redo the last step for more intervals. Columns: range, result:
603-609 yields 2.949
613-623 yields 3.023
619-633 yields 2.711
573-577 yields 3.104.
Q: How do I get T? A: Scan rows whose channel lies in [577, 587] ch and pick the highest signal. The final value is 3.224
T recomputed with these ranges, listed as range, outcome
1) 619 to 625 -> 3.15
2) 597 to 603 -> 2.852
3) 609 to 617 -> 3.111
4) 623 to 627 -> 2.968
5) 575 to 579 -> 3.104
